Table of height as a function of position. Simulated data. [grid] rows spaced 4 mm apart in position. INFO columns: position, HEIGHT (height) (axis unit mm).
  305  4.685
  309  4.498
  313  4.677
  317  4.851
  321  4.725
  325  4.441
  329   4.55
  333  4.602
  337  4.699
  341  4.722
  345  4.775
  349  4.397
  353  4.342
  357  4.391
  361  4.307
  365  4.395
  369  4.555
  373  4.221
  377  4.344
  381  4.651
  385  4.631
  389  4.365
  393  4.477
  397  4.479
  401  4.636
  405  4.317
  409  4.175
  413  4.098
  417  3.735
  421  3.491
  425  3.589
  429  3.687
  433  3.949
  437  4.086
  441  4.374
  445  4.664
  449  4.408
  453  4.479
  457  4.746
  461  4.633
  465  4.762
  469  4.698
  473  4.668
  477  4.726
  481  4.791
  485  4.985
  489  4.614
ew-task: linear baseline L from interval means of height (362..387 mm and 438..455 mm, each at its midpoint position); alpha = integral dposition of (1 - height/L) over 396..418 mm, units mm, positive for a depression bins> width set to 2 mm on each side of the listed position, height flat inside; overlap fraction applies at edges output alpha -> 1.0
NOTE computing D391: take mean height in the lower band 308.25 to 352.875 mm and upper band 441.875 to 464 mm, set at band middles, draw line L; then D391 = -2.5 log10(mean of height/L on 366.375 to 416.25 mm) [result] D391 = 0.05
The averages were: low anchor 4.62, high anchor 4.58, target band 4.4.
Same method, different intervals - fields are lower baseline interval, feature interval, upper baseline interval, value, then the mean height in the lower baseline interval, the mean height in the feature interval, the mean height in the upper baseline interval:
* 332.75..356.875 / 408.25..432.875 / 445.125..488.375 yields 0.221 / 4.57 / 3.79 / 4.69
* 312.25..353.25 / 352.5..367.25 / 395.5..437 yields 0.016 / 4.63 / 4.36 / 4.01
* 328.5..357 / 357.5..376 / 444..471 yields 0.052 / 4.57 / 4.37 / 4.63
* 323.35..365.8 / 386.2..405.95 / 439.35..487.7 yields 0.026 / 4.51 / 4.47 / 4.66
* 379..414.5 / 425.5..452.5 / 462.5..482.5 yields 0.104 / 4.43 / 4.18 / 4.73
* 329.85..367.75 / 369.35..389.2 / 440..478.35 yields 0.021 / 4.52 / 4.46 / 4.62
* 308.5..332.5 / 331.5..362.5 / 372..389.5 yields 0.006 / 4.63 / 4.53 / 4.46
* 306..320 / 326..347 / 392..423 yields -0.025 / 4.68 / 4.66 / 4.17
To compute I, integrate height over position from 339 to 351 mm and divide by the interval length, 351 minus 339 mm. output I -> 4.63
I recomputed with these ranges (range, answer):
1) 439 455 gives 4.48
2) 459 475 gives 4.69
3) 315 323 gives 4.79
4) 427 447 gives 4.15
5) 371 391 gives 4.44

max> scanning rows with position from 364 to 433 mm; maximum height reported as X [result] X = 4.651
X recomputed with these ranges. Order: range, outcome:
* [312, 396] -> 4.851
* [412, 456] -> 4.664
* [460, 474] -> 4.762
